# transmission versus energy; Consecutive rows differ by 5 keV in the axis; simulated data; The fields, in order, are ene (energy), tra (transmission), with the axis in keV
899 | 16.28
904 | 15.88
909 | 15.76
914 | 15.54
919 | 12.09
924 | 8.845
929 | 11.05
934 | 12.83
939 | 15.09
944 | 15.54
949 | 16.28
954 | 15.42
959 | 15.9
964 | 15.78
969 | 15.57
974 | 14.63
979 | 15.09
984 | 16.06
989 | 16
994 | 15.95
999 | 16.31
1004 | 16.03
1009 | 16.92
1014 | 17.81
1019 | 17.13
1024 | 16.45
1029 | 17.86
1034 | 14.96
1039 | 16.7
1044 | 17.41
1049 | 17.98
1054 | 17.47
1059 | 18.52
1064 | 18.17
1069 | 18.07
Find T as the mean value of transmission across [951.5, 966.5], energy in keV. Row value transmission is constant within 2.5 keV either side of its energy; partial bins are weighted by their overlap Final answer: 15.7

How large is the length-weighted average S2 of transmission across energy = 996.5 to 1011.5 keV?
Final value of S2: 16.4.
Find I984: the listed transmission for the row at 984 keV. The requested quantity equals 16.06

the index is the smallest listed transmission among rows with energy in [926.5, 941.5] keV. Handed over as 11.05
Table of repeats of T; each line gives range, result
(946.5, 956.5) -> 15.8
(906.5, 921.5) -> 14.5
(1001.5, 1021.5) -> 17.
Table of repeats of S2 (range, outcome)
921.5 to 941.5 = 12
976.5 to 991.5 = 15.7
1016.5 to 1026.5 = 16.8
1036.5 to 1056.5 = 17.4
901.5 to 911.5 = 15.8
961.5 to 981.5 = 15.3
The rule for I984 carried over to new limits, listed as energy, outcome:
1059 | 18.52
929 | 11.05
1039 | 16.7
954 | 15.42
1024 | 16.45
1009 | 16.92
